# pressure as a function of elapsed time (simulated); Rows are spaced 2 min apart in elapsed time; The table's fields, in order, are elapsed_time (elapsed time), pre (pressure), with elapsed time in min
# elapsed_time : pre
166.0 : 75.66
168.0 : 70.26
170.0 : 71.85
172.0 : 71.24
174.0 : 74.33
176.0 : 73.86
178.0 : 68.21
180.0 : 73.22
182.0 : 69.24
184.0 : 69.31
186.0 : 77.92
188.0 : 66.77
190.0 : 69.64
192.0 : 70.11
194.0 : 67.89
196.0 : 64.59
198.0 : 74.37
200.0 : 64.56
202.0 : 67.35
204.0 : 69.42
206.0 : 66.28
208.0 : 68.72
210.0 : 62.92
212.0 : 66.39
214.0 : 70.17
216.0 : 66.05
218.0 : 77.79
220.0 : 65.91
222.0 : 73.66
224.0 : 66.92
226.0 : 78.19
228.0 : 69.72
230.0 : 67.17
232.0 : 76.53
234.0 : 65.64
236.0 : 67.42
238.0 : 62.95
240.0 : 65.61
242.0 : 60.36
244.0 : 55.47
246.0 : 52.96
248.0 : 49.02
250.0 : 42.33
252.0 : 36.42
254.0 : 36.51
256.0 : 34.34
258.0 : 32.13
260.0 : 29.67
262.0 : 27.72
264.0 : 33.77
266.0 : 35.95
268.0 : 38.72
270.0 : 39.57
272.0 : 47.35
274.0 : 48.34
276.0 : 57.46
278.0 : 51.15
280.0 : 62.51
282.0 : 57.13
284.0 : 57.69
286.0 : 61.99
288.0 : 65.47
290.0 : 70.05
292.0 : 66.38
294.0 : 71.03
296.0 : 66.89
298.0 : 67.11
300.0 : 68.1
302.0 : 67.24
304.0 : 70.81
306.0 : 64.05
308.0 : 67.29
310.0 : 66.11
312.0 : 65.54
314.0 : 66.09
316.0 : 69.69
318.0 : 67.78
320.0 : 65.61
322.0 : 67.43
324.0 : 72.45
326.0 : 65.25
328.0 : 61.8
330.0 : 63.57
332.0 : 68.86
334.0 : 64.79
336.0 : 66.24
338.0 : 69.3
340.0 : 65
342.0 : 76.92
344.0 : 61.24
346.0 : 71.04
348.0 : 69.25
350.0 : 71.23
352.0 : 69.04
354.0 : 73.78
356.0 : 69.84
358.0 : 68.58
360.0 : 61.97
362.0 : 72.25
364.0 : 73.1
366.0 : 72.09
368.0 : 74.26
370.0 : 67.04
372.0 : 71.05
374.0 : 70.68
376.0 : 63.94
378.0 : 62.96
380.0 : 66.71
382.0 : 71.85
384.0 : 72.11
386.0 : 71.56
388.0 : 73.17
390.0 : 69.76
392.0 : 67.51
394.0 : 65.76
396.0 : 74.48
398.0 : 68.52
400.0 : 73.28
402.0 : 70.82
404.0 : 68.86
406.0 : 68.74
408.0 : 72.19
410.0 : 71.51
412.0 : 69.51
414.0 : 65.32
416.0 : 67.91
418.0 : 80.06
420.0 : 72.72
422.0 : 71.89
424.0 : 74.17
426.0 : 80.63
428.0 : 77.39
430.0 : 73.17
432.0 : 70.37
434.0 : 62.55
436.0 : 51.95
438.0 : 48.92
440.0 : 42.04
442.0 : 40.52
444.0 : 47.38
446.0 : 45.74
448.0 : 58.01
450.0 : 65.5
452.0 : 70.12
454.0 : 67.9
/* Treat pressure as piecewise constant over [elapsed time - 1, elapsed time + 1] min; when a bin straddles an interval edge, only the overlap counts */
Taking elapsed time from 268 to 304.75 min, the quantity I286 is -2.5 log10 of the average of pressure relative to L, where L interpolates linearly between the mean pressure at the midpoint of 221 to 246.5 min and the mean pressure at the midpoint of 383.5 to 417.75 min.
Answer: 0.13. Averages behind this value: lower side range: 66.6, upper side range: 70.2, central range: 60.2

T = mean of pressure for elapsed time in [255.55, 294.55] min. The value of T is 49.4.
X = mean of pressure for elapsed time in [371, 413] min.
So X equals 69.8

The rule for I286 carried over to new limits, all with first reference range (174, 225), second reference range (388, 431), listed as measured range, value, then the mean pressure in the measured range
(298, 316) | 0.05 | 67.1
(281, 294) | 0.11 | 63.7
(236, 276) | 0.49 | 44.6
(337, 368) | 0.02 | 69.8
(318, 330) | 0.07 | 66.4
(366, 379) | 0.04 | 68.6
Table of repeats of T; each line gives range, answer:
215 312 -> 57.6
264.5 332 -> 61.5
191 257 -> 63.1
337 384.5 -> 69.4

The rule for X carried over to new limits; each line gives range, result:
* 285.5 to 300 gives 67.2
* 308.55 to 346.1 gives 67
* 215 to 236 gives 70.6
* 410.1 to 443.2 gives 65.6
